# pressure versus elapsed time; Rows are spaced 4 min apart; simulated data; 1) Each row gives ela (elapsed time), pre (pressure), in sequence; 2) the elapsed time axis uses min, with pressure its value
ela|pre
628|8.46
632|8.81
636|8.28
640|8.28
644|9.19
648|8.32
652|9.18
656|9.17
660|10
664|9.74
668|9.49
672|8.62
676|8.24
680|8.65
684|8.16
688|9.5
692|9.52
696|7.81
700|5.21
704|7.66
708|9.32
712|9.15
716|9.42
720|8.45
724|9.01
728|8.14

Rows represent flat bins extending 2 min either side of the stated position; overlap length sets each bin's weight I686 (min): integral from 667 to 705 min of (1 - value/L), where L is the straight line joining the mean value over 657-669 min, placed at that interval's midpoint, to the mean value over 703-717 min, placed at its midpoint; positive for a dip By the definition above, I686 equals 4.4 min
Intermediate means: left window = 9.72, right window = 8.94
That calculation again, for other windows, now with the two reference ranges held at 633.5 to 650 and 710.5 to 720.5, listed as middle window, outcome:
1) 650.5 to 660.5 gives -0.9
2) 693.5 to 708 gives 2.7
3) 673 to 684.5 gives 0.5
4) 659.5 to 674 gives -1.2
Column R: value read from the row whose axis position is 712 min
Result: 9.15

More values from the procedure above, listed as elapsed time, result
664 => 9.74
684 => 8.16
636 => 8.28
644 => 9.19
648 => 8.32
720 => 8.45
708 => 9.32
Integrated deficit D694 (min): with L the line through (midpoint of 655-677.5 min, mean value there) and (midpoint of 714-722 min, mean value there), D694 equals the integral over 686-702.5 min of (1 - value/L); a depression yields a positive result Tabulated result 2.0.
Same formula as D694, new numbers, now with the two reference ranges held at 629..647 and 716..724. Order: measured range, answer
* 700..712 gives 1.0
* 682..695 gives -0.3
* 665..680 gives -0.2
